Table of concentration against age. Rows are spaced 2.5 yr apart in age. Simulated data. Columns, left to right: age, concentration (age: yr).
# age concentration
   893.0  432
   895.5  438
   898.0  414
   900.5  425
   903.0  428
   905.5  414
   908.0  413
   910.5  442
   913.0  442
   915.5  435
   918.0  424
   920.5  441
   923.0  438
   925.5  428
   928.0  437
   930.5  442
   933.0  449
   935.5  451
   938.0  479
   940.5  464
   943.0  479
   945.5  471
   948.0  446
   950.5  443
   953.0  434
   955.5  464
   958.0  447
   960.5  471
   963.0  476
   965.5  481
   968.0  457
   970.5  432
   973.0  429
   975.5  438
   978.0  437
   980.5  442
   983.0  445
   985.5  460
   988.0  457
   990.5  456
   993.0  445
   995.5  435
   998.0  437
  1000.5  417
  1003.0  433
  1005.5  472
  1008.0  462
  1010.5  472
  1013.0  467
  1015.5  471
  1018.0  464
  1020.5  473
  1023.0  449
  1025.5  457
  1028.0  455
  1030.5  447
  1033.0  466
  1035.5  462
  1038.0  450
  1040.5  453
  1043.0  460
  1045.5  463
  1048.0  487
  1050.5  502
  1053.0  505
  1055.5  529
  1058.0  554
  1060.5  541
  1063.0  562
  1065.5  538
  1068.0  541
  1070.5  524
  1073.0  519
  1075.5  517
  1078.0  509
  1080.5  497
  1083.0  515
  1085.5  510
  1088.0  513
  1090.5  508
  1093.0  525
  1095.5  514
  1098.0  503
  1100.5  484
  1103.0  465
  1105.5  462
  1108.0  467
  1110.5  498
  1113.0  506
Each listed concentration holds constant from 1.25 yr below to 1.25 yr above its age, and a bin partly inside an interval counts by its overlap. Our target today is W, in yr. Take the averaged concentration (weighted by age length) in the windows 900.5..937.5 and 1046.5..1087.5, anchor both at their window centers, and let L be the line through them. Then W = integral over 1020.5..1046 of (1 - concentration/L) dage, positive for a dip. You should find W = 2.3 yr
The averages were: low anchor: 435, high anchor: 521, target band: 457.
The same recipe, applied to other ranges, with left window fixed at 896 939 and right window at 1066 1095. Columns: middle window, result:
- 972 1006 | 2.0 yr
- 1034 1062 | 0.5 yr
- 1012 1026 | 0.6 yr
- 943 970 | -0.3 yr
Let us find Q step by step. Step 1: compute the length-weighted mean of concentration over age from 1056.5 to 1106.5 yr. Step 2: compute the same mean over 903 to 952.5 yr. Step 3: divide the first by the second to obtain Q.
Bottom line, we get 1.16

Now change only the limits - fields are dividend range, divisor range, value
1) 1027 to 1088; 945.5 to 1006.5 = 1.12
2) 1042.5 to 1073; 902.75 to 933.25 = 1.20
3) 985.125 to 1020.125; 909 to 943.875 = 1.02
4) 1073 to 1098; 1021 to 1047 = 1.12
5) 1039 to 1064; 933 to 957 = 1.10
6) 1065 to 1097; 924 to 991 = 1.14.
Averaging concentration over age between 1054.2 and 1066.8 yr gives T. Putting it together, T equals 545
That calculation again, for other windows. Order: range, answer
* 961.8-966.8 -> 478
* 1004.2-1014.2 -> 468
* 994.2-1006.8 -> 439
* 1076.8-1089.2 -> 509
